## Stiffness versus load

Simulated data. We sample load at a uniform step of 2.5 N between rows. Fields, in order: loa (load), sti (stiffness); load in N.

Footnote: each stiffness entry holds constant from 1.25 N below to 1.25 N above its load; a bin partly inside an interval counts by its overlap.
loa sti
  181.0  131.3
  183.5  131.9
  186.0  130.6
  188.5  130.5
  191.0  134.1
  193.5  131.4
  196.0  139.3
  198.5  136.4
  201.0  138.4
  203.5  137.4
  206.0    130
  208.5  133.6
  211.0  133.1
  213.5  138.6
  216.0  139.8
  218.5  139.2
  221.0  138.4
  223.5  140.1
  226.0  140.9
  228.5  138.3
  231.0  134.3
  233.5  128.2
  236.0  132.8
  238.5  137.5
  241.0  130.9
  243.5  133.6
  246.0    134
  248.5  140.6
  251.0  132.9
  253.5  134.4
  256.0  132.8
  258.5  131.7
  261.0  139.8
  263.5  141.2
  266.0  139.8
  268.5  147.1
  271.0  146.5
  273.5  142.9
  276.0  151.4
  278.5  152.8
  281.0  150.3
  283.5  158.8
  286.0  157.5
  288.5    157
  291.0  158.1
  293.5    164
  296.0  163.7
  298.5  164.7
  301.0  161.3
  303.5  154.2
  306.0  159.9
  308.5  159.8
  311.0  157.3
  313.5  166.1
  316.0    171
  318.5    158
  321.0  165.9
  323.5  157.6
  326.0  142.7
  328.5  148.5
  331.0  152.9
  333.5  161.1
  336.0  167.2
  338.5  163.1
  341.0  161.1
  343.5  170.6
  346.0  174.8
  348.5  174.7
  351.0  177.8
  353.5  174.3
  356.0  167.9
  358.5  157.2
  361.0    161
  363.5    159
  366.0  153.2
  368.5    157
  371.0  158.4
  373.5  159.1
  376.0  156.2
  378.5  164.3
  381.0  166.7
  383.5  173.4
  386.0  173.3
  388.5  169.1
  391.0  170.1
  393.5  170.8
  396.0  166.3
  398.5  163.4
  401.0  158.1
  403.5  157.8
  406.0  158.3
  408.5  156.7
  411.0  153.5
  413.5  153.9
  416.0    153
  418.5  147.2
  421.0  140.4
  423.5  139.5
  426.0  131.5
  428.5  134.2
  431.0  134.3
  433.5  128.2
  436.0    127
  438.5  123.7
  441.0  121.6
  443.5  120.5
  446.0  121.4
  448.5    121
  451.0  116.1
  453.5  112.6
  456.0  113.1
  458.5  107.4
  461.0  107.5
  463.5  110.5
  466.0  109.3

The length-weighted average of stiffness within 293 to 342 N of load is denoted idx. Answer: 160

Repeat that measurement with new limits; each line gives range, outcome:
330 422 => 162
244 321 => 151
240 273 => 138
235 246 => 134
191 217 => 136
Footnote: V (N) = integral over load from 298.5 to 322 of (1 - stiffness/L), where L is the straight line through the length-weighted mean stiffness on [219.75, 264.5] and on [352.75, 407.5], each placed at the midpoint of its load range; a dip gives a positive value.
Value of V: -1.9 N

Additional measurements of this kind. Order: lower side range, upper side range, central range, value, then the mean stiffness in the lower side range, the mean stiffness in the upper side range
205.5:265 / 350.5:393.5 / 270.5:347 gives -3.8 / 136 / 165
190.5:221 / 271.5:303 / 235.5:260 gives 2.1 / 136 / 157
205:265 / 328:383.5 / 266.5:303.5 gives -2.0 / 136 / 163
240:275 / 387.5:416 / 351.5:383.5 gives -1.3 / 138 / 161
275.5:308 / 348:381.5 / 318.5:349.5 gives -0.1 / 158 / 163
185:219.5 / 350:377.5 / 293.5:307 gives -0.9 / 135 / 162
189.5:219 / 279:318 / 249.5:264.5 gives 1.4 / 136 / 160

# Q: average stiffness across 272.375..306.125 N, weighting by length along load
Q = 157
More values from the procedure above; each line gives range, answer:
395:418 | 157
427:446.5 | 127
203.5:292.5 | 141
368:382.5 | 161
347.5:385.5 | 164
